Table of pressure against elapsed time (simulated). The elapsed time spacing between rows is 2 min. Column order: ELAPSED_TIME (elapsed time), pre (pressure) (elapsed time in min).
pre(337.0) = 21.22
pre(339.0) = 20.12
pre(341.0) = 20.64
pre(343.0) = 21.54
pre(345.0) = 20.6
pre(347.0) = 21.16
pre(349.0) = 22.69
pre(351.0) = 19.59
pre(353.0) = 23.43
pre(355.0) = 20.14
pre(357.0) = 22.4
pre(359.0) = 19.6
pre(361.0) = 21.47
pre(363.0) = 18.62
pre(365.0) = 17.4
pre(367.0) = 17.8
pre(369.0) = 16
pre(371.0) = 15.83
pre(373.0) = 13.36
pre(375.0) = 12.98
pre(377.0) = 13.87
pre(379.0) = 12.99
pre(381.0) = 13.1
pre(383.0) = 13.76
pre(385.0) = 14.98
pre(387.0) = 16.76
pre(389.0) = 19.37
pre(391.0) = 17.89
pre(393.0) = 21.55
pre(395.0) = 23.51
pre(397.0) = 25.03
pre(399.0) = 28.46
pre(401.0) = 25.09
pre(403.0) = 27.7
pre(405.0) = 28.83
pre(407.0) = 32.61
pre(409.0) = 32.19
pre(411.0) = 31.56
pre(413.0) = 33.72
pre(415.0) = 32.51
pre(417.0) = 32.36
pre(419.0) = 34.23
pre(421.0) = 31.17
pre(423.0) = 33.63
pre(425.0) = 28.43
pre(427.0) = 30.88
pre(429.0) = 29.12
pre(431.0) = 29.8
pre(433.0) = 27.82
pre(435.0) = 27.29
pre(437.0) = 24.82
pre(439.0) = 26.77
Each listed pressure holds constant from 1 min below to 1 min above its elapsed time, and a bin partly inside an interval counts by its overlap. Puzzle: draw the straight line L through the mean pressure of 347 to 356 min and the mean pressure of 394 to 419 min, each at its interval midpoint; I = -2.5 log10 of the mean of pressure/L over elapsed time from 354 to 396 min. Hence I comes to 0.388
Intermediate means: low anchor 21.4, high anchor 29.7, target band 17.3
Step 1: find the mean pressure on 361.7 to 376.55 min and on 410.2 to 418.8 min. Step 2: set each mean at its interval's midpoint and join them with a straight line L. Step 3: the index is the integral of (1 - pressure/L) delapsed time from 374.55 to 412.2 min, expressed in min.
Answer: 5.44 min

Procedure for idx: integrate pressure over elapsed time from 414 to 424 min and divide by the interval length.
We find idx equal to 32.8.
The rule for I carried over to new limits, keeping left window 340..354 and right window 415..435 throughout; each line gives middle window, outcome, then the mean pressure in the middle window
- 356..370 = 0.22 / 19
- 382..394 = 0.45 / 17.4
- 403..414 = -0.10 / 31.4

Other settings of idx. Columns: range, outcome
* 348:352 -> 21.1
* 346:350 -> 21.9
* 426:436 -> 29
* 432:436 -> 27.6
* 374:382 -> 13.2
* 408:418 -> 32.5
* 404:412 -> 31.3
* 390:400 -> 23.3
